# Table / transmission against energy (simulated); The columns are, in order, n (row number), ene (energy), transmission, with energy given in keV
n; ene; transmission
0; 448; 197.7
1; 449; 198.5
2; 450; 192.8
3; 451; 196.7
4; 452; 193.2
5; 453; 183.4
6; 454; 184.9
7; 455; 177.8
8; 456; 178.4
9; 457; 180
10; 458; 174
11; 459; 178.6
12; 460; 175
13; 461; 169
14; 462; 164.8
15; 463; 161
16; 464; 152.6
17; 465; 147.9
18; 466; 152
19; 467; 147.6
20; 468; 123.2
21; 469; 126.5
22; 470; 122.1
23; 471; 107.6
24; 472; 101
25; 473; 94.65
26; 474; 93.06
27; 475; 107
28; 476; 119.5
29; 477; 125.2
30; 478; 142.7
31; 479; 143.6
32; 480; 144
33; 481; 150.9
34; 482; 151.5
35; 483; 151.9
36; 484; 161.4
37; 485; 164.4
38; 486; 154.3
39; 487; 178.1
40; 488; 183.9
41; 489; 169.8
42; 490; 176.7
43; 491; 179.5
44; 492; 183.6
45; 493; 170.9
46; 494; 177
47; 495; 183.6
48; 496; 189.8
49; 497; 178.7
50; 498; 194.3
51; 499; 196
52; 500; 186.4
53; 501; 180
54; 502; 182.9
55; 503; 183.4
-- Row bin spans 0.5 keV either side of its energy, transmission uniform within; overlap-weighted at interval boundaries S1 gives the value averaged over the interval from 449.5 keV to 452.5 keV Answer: 194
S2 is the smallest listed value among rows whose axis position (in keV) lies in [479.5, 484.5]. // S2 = 144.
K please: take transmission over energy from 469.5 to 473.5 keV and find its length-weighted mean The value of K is 106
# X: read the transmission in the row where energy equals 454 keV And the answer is 184.9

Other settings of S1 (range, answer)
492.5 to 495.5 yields 177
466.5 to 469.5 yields 132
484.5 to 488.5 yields 170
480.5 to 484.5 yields 154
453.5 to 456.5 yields 180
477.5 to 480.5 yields 143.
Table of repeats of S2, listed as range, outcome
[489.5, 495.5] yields 170.9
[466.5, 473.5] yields 94.65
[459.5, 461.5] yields 169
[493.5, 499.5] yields 177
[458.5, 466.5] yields 147.9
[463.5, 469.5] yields 123.2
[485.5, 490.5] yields 154.3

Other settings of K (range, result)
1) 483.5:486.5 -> 160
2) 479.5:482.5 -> 149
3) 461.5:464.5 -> 159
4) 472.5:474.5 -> 93.9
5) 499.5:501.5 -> 183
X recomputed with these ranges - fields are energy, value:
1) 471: 107.6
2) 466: 152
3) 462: 164.8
